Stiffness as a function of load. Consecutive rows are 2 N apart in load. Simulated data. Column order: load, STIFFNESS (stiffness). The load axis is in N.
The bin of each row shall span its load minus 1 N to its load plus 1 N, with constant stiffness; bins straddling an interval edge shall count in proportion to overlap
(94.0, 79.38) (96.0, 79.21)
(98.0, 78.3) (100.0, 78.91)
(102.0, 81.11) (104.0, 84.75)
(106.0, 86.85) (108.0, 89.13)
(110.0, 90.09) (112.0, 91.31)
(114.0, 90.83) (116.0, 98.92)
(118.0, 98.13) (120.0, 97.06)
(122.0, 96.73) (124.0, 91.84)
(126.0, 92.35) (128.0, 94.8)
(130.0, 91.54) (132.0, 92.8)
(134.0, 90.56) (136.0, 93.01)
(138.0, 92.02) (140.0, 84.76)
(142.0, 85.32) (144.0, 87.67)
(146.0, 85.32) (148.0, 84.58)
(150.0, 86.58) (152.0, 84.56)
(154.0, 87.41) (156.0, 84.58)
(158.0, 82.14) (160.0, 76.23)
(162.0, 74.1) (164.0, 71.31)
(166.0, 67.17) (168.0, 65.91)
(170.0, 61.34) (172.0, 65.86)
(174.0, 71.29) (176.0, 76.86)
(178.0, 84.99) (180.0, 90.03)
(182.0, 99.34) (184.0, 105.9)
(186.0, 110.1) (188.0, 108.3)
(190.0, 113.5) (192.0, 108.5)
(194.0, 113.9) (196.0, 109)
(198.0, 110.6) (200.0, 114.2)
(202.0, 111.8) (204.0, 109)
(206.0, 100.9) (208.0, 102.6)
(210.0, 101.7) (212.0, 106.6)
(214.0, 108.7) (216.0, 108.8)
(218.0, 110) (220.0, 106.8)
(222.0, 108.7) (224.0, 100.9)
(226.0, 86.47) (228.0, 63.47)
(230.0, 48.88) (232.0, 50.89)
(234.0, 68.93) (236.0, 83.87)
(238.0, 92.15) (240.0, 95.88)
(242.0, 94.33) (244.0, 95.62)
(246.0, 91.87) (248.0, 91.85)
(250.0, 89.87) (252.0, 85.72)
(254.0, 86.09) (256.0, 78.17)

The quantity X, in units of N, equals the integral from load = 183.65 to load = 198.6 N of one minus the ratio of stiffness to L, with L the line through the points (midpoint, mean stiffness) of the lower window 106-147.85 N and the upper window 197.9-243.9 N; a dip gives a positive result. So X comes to -2.6 N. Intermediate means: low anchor 91.4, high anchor 94.8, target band 110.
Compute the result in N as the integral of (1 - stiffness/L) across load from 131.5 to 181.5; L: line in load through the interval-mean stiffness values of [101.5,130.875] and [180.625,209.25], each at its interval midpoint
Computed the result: 9.4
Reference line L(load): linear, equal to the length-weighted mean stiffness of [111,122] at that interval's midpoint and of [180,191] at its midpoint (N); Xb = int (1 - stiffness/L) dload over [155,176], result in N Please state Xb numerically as 6.2 N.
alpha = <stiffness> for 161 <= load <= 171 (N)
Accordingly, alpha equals 68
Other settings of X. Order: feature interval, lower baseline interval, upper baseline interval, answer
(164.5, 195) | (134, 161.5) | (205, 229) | 1.2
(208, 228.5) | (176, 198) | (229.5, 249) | -2.3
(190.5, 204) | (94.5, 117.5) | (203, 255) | -3.1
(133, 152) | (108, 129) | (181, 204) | 2.2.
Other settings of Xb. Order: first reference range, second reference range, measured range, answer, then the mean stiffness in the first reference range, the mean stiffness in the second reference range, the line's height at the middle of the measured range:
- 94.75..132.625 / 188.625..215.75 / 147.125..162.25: 2.4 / 89.6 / 109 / 98.4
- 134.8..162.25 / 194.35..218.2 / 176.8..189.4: -0.1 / 85.2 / 108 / 98.8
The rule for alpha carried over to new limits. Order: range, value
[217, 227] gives 103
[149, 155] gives 86.2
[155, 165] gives 77.7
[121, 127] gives 93.6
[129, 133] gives 92.2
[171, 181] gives 77.8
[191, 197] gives 110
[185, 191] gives 111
